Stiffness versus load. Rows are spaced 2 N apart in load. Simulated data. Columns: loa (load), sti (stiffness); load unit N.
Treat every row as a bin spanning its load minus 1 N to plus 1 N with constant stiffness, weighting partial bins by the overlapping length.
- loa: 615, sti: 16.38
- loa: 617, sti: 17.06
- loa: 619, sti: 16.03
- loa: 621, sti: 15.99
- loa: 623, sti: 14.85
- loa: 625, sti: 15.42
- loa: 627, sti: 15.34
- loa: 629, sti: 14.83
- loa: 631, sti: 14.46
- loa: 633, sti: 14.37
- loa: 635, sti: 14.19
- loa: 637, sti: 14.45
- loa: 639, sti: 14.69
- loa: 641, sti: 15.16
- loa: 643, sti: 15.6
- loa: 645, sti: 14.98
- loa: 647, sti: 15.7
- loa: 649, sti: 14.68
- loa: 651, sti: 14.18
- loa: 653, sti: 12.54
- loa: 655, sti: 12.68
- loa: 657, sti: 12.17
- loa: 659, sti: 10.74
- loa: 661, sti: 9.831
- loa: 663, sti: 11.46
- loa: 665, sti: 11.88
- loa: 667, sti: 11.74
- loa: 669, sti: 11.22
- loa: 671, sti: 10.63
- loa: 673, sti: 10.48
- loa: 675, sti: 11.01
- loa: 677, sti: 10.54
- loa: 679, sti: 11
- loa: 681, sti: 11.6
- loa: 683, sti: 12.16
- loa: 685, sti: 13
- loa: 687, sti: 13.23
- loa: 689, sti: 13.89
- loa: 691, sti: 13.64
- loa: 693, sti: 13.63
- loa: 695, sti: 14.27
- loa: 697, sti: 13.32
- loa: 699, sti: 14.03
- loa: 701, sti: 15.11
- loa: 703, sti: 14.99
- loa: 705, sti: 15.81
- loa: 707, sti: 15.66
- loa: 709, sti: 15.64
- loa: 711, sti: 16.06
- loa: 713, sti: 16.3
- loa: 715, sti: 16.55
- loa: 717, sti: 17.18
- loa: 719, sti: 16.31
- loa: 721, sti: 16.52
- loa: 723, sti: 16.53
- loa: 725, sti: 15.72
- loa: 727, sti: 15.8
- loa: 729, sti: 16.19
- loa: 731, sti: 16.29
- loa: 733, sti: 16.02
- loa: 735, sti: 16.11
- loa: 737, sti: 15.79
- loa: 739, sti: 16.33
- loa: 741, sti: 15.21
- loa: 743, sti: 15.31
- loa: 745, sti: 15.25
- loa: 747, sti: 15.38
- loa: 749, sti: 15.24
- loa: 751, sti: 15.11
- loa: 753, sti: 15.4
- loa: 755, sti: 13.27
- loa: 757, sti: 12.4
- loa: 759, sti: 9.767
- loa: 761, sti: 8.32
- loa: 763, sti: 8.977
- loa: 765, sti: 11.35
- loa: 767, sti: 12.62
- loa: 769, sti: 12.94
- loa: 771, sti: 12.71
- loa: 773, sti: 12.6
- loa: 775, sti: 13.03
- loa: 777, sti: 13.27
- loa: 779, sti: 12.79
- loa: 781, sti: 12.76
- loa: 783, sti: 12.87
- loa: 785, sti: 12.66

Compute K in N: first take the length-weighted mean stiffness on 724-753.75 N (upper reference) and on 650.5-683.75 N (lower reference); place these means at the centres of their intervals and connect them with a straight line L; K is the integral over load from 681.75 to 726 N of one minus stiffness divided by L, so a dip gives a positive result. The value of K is -4.2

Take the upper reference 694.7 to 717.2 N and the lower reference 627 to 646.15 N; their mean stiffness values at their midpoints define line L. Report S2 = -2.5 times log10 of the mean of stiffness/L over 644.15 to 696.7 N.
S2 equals 0.21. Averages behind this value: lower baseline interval 14.8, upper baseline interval 15.4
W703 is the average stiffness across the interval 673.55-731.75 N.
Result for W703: 14.5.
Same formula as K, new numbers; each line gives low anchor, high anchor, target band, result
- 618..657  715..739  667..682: 4.3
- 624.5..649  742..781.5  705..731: -4.9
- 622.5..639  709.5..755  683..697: 1.7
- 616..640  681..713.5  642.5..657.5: 0.8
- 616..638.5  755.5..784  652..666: 2.7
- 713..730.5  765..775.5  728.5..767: 1.1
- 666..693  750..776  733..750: -4.9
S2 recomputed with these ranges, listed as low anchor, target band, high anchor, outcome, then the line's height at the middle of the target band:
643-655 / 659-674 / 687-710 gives 0.29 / 14.4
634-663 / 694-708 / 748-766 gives -0.14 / 12.9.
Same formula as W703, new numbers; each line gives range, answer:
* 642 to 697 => 12.6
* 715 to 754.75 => 15.8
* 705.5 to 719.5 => 16.2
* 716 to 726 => 16.5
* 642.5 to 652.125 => 15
